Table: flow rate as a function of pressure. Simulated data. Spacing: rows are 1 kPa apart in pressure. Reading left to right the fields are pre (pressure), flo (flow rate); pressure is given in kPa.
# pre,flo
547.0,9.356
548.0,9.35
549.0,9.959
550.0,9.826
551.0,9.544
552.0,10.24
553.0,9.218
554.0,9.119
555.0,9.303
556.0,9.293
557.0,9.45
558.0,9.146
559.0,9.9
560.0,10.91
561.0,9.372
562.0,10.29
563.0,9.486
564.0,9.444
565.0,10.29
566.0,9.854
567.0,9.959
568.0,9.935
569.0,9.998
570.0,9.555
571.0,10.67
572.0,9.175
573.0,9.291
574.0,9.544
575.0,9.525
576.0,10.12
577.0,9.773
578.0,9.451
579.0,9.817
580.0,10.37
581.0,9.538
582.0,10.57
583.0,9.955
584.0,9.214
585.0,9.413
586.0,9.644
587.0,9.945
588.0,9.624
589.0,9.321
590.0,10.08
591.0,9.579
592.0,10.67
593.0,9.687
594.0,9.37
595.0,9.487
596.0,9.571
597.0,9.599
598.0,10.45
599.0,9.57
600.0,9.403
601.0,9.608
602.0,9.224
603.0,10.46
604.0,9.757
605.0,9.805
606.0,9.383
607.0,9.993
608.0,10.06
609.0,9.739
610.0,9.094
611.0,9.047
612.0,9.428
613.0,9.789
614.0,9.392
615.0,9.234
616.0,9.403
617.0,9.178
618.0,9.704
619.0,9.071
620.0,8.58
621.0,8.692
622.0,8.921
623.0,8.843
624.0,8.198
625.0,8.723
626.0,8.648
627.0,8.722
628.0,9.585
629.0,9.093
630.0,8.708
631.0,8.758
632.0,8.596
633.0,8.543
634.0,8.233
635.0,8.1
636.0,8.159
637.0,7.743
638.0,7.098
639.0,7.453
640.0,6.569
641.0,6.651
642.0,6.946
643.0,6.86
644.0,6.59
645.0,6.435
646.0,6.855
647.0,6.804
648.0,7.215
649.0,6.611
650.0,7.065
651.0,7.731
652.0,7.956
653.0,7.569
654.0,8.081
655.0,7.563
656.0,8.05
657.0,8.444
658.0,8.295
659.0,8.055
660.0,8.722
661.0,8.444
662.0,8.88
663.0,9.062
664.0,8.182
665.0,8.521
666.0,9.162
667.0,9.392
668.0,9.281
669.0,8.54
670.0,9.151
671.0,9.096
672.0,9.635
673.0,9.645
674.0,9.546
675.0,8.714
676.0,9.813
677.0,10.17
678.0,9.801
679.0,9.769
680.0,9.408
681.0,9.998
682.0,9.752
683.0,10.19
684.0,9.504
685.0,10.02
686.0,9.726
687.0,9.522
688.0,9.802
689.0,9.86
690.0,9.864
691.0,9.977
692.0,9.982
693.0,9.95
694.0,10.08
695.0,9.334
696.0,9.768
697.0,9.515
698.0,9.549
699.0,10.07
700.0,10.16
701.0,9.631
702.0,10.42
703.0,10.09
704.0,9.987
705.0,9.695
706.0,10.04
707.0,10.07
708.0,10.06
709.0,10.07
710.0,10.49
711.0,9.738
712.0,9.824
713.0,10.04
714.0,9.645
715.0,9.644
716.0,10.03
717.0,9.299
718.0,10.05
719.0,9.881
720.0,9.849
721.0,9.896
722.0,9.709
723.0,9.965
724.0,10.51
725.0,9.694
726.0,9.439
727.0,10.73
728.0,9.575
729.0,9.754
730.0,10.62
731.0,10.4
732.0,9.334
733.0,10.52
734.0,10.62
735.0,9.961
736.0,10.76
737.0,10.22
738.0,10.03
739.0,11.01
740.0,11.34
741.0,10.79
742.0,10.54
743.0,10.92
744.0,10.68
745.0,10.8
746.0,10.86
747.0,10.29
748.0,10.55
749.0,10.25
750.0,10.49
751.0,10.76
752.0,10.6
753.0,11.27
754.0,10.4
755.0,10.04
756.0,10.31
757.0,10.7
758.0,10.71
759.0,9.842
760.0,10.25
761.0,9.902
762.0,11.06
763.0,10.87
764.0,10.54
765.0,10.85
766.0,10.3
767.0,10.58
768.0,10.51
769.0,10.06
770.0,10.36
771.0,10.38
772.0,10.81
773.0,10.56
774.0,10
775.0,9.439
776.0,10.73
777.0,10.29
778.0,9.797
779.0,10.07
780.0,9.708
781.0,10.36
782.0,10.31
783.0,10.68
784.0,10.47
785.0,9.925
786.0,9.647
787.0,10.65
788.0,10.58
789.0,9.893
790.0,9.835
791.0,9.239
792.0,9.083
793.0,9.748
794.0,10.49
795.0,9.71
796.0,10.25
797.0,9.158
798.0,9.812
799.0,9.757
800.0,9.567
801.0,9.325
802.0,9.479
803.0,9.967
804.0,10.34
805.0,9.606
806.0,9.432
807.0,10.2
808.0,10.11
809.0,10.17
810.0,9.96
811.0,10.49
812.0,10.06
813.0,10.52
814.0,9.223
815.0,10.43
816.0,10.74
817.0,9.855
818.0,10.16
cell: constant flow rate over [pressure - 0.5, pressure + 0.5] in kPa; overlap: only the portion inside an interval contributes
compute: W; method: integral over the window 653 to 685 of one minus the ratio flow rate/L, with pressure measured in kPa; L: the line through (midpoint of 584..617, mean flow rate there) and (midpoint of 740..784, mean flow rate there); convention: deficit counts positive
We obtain 3.0 kPa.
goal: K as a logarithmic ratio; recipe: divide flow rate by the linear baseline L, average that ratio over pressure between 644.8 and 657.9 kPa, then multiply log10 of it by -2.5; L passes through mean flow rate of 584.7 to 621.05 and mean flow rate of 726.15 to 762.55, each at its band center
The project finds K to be 0.305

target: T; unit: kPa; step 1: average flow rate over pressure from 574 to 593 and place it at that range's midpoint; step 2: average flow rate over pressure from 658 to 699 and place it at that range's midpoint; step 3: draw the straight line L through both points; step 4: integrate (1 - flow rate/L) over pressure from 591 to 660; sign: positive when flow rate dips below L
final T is 7.4 kPa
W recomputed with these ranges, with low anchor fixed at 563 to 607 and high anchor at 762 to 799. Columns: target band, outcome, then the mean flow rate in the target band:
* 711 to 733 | 0.3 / 9.91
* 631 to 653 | 5.6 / 7.38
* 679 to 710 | 0.3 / 9.88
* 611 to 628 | 1.4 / 9.05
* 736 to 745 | -0.6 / 10.7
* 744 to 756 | -0.6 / 10.6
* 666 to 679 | 0.7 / 9.4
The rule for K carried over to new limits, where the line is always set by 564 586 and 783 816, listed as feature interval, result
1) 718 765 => -0.051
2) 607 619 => 0.040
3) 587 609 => 0.007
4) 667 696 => 0.024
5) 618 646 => 0.210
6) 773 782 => -0.019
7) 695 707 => -0.001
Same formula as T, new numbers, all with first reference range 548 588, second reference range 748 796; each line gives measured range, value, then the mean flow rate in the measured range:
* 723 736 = 0.07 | 10.1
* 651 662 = 2.03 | 8.13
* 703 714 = 0.13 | 9.99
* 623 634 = 1.29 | 8.74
